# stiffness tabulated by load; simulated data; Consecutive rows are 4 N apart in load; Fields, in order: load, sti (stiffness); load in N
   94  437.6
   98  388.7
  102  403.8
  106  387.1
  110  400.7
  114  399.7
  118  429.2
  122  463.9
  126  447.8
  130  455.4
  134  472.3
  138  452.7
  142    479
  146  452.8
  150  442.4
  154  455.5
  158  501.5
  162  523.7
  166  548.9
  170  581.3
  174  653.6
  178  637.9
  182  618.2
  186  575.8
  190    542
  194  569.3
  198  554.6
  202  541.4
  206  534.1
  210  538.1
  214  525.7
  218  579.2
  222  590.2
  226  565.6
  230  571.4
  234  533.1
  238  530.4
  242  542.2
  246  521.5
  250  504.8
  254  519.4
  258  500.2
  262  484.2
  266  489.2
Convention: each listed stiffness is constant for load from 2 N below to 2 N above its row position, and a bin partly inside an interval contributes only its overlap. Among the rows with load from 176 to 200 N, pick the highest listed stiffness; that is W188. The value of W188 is 637.9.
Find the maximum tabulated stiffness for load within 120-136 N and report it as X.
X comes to 472.3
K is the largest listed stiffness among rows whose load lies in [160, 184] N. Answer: 653.6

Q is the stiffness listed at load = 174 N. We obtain 653.6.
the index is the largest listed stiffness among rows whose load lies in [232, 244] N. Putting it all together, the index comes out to 542.2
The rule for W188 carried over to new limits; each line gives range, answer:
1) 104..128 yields 463.9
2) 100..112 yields 403.8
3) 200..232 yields 590.2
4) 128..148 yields 479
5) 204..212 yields 538.1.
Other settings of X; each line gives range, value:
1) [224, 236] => 571.4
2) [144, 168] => 548.9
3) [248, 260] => 519.4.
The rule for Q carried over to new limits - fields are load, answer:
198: 554.6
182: 618.2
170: 581.3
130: 455.4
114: 399.7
